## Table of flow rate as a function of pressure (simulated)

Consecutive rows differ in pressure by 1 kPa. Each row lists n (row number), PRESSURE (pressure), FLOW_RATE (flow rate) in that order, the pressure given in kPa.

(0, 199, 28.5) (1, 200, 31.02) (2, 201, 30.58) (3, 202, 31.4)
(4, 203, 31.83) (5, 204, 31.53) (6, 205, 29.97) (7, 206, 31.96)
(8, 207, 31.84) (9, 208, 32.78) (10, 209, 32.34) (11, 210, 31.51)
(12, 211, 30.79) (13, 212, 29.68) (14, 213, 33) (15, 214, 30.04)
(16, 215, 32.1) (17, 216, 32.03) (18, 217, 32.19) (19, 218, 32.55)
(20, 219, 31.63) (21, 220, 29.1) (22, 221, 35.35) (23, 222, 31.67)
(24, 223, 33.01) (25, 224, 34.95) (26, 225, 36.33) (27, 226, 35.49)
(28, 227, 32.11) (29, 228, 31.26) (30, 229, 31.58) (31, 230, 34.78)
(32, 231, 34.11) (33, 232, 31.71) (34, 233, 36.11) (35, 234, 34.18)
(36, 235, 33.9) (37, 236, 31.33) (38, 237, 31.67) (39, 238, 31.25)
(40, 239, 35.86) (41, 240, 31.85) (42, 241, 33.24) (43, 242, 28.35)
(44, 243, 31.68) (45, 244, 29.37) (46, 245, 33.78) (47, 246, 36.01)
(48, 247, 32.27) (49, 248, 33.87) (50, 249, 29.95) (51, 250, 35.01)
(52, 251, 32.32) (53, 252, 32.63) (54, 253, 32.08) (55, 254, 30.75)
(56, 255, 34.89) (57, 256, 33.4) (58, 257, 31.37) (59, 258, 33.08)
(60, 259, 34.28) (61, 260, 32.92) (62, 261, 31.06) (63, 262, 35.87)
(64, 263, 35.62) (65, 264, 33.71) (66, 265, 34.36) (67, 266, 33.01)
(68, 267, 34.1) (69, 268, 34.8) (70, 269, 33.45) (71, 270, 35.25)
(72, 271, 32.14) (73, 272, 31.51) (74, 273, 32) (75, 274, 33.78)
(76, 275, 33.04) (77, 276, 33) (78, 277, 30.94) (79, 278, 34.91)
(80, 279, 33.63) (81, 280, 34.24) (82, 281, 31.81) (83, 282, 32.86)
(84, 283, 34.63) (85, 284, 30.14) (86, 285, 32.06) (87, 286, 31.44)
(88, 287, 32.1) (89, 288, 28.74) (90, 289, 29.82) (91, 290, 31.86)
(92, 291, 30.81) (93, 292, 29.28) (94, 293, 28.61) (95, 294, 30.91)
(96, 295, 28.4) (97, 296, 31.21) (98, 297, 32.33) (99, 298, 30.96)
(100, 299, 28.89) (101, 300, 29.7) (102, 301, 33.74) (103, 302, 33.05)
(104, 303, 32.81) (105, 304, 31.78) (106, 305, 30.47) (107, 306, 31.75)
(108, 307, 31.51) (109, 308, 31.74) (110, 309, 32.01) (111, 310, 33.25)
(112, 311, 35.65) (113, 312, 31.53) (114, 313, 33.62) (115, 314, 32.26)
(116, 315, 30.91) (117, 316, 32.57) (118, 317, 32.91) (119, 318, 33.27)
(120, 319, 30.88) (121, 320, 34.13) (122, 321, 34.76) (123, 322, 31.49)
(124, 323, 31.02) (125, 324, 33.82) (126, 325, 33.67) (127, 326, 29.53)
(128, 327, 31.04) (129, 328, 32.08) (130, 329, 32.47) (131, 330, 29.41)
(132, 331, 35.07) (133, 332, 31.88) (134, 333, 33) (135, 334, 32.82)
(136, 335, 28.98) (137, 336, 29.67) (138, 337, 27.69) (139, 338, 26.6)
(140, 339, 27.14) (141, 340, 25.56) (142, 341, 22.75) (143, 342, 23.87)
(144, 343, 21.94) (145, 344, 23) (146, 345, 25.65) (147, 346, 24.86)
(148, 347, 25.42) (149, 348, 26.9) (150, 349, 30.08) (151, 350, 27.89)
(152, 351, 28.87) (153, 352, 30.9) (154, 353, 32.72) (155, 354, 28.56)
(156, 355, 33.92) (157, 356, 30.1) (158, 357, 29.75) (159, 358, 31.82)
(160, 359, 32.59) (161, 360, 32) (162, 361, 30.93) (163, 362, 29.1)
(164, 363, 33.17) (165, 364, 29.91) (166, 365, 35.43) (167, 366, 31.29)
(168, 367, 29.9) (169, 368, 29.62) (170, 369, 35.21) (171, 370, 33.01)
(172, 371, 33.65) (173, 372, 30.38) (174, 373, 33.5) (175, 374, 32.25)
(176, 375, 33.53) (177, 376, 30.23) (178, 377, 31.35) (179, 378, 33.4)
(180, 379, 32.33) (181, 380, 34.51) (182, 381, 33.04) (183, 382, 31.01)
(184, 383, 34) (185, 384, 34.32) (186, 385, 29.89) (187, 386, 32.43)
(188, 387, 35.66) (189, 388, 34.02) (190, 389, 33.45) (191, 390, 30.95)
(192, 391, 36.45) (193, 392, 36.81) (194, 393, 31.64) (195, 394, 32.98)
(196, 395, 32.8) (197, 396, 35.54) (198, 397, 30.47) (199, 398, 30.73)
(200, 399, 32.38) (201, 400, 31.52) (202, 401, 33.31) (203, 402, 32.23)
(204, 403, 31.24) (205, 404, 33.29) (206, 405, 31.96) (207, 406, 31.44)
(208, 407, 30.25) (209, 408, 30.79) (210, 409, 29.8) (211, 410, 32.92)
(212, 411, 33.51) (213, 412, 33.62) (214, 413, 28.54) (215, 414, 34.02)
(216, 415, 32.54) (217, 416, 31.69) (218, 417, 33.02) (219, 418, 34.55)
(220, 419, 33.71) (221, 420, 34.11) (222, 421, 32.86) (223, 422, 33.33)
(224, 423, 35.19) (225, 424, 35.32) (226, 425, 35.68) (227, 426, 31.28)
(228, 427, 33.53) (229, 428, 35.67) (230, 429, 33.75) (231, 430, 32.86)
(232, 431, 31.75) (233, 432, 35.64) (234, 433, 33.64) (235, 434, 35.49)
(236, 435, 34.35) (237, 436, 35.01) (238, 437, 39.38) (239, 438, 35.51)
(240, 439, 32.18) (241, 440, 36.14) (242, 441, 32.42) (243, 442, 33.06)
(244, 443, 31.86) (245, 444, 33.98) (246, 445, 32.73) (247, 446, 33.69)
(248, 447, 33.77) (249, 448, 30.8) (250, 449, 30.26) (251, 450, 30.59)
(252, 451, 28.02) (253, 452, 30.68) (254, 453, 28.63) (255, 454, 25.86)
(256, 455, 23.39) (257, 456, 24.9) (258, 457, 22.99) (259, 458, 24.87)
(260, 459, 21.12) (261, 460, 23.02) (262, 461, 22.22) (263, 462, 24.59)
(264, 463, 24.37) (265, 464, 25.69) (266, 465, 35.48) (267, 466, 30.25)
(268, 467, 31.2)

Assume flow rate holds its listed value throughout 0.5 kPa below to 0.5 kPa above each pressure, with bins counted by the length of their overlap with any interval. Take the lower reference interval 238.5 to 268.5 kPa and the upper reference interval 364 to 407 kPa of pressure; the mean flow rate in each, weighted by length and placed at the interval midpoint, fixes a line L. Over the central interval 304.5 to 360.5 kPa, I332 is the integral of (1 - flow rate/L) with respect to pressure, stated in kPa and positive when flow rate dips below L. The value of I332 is 4.2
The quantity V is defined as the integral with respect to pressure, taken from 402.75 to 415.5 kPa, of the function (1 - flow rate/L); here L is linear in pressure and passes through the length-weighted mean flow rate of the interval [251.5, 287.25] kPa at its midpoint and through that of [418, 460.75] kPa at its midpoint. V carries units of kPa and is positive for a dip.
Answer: 0.0 kPa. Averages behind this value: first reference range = 33.1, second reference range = 31.7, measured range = 31.9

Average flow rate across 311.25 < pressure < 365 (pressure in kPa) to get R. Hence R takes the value 30.2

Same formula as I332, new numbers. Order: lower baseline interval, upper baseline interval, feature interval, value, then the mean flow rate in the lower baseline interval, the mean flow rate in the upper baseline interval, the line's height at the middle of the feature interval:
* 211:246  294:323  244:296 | -0.4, 32.6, 32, 32.3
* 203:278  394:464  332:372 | 3.2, 32.7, 31.5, 32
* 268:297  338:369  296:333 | -1.9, 31.9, 28.9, 30.6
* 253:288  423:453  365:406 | 0.7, 33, 33.4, 33.3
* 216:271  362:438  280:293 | 0.7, 33.1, 33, 33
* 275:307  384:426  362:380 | 0.1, 31.5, 32.8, 32.5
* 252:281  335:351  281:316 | -1.5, 33.3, 26.1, 30.3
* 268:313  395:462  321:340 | 0.6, 32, 31.7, 31.9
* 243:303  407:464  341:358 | 2.2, 32.4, 31.4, 31.9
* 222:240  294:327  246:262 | 0.1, 33.4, 32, 33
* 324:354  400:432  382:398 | -0.9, 28.8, 32.9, 31.5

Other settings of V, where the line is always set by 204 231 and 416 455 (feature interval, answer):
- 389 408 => 0.2 kPa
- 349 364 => 0.9 kPa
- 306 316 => 0.0 kPa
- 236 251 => 0.0 kPa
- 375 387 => 0.1 kPa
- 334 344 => 2.0 kPa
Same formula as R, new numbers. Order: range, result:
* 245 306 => 32.4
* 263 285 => 33.2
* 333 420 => 31.2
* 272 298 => 31.7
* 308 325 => 32.8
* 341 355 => 27.1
